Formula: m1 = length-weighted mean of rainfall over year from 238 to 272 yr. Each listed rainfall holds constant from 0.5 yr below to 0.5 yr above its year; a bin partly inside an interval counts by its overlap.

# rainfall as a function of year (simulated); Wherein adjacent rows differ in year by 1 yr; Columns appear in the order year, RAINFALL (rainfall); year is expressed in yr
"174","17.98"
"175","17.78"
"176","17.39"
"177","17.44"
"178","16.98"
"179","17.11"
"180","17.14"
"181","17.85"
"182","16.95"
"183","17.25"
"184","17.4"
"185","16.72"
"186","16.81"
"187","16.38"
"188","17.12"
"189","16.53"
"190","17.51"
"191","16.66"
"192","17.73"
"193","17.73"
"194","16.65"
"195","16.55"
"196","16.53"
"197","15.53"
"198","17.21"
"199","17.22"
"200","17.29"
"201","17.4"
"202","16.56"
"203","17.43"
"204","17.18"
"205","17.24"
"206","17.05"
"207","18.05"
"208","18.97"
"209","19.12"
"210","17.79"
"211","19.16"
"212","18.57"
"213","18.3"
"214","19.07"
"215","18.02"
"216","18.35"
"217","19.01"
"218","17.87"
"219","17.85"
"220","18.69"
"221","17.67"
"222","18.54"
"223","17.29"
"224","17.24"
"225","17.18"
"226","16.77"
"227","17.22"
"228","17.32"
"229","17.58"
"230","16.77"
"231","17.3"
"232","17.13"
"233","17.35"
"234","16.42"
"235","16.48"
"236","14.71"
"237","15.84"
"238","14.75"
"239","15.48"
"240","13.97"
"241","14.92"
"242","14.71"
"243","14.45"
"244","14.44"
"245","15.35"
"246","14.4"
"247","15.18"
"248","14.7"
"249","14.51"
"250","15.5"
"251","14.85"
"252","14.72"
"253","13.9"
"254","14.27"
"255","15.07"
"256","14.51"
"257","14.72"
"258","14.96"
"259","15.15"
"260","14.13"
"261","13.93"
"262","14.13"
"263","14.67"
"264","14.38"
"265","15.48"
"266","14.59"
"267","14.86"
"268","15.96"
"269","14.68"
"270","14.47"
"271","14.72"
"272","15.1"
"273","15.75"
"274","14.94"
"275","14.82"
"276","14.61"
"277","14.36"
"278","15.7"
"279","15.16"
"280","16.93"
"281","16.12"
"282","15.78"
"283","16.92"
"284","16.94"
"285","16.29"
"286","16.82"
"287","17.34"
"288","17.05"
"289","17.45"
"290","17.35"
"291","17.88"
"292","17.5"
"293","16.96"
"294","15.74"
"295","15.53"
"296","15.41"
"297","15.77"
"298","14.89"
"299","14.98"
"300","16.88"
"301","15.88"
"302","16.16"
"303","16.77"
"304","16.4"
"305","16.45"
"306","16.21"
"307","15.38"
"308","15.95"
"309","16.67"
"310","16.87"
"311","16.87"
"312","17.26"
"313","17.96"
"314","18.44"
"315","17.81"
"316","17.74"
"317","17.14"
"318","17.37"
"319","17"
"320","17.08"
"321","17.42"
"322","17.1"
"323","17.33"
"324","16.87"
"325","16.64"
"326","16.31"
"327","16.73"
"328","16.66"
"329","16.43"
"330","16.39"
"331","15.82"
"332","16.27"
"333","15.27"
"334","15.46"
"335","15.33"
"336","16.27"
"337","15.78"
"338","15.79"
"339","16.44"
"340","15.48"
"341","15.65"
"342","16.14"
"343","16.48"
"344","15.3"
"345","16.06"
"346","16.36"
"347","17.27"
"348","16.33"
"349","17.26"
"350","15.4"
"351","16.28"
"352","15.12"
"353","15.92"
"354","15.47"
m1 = 14.7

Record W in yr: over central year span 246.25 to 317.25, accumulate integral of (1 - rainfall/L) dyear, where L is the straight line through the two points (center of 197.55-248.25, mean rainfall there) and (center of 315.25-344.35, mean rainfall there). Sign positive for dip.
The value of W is 3.7 yr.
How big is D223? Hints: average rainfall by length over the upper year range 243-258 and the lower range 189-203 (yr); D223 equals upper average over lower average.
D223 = 0.87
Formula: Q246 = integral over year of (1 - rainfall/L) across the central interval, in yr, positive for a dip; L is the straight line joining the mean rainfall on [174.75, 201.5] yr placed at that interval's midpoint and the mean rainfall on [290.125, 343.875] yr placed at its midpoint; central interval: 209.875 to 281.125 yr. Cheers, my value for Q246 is 3.8 yr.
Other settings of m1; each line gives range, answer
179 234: 17.5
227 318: 15.8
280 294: 16.9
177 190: 17.1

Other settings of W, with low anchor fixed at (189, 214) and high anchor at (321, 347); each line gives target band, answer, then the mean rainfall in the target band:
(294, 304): 0.4 yr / 15.8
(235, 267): 4.3 yr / 14.8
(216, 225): -0.4 yr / 18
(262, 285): 2.0 yr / 15.3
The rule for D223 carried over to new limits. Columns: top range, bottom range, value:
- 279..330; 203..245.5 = 0.98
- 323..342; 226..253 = 1.03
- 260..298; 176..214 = 0.90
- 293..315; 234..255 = 1.10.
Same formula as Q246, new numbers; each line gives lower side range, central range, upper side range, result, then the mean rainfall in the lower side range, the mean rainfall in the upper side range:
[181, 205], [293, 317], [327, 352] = -0.25 yr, 17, 16.1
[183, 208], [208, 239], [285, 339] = -1.01 yr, 17.1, 16.6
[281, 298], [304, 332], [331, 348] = -1.08 yr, 16.6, 16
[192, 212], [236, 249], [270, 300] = 1.49 yr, 17.4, 16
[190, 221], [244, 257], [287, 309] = 1.76 yr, 17.7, 16.3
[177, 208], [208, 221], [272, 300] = -1.24 yr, 17.1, 16.1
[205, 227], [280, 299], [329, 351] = 0.41 yr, 18.1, 16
